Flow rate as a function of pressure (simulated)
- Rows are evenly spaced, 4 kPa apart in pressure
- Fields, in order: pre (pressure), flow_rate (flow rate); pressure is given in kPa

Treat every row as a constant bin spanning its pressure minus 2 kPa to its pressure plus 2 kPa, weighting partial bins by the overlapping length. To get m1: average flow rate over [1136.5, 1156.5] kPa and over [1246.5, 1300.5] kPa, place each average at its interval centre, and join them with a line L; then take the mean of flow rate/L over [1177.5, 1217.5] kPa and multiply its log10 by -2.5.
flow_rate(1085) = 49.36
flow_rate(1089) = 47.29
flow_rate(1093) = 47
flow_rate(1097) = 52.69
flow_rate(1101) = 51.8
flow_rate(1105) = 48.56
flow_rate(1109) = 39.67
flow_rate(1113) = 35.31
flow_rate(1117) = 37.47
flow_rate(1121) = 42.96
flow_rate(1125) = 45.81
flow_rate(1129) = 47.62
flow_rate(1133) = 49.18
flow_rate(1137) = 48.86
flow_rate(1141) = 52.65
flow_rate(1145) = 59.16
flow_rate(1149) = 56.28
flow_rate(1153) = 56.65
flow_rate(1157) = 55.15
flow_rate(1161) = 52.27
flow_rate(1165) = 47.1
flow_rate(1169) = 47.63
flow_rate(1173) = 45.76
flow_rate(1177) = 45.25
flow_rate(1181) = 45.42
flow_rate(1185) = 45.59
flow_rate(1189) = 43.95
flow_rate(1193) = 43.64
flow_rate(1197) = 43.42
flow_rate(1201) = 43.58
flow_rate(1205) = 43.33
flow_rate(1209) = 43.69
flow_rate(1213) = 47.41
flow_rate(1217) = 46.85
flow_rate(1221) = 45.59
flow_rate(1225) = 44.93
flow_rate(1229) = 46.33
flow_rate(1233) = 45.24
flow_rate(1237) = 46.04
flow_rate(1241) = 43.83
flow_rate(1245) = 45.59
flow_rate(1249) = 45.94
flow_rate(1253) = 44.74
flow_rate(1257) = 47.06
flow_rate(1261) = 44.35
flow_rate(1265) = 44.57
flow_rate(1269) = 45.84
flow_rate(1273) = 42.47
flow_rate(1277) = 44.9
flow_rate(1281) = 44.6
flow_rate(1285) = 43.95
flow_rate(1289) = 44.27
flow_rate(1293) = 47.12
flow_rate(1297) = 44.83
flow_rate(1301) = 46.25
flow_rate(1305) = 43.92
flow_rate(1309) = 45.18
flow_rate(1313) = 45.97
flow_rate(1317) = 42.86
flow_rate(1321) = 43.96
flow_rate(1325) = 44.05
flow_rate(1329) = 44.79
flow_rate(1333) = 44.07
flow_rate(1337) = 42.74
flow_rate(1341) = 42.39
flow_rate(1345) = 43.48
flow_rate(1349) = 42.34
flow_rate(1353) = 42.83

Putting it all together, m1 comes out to 0.15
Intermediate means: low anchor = 55.2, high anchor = 45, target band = 44.6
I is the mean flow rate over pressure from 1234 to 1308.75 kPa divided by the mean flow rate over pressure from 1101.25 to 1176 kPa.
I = 0.93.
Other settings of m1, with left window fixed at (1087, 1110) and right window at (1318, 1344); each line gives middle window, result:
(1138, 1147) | -0.166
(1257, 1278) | 0.005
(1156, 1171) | -0.074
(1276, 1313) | -0.017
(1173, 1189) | 0.031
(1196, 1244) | 0.018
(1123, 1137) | -0.004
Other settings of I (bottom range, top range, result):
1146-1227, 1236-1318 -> 0.95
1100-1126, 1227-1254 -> 1.06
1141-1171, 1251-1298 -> 0.84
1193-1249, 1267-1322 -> 0.99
